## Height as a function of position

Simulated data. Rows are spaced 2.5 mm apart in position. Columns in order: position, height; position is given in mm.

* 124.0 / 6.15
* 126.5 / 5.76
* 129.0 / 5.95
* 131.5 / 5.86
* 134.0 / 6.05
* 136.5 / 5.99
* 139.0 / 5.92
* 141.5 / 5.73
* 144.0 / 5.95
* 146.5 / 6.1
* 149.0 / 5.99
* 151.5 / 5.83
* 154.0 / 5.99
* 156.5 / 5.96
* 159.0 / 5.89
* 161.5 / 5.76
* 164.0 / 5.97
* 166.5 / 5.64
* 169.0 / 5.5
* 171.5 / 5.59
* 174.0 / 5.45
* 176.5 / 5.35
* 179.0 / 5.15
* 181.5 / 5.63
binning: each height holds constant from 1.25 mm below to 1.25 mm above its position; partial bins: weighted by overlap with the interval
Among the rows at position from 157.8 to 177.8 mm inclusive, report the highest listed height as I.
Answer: 5.97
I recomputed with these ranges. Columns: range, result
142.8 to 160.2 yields 6.1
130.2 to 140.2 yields 6.05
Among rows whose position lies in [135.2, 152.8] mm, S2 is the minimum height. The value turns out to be 5.73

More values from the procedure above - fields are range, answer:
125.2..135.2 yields 5.76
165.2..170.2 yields 5.5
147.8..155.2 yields 5.83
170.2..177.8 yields 5.35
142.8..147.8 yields 5.95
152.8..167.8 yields 5.64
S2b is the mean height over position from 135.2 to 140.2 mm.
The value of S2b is 5.96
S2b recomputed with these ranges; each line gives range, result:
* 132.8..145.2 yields 5.93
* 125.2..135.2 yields 5.91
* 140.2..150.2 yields 5.94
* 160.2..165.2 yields 5.86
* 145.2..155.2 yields 5.98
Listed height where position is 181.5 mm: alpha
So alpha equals 5.63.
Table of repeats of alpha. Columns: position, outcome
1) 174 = 5.45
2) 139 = 5.92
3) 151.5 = 5.83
